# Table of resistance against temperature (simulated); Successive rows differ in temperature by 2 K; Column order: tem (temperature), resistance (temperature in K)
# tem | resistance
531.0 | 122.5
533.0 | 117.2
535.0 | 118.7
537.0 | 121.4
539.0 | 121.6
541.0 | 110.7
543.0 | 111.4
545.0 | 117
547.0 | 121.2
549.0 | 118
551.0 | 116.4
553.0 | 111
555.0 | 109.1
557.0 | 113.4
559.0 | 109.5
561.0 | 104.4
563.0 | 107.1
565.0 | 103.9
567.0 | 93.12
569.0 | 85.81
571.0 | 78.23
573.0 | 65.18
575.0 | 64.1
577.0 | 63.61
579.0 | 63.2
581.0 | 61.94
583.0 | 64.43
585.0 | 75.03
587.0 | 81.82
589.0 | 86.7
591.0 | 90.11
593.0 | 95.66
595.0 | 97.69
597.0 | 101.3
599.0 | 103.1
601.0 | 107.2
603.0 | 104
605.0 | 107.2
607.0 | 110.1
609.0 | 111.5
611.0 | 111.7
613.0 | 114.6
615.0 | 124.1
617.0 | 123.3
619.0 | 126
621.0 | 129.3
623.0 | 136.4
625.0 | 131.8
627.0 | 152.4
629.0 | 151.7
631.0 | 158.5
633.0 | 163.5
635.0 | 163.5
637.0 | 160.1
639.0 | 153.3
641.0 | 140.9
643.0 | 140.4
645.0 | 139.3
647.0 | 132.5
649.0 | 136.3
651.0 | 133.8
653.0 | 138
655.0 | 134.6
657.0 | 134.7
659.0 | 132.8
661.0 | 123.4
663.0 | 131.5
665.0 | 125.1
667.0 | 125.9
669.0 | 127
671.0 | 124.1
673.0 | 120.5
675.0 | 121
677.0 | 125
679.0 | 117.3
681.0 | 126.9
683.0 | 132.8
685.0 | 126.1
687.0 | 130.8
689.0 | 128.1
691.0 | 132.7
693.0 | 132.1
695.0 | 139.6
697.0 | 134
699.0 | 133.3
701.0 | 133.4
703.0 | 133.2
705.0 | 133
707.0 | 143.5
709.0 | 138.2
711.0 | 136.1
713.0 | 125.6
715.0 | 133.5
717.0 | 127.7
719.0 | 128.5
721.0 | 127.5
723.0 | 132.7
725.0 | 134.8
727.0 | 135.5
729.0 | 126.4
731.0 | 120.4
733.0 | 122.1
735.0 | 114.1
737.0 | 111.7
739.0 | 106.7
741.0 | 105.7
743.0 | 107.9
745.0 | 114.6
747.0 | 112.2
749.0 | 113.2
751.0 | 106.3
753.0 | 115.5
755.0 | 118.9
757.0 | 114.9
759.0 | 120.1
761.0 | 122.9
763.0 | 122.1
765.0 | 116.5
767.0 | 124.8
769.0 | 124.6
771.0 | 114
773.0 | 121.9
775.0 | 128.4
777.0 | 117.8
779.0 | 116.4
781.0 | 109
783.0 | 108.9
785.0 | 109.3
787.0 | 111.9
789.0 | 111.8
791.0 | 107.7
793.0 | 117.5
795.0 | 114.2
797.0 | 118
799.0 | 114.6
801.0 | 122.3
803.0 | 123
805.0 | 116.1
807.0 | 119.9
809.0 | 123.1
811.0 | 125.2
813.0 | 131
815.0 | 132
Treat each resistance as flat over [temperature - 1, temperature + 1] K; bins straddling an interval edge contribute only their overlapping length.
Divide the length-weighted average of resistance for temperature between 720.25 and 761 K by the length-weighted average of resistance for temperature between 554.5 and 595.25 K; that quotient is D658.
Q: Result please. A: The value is 1.38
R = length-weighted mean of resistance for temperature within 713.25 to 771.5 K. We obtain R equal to 120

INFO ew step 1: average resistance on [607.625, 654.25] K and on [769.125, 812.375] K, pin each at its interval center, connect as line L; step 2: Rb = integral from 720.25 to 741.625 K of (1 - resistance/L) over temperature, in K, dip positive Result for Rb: 0.5 K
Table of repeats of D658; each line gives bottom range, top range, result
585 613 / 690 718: 1.34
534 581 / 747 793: 1.16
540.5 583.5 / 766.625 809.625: 1.23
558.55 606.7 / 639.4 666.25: 1.52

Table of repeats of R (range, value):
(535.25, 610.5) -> 97.8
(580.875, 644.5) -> 119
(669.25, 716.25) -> 130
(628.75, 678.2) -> 137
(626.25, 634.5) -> 157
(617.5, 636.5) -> 146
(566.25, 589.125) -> 72.9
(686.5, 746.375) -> 127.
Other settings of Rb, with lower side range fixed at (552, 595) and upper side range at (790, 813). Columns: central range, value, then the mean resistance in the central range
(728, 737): -0.9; 120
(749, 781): -1.3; 119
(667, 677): -2.2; 124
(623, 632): -5.0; 147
